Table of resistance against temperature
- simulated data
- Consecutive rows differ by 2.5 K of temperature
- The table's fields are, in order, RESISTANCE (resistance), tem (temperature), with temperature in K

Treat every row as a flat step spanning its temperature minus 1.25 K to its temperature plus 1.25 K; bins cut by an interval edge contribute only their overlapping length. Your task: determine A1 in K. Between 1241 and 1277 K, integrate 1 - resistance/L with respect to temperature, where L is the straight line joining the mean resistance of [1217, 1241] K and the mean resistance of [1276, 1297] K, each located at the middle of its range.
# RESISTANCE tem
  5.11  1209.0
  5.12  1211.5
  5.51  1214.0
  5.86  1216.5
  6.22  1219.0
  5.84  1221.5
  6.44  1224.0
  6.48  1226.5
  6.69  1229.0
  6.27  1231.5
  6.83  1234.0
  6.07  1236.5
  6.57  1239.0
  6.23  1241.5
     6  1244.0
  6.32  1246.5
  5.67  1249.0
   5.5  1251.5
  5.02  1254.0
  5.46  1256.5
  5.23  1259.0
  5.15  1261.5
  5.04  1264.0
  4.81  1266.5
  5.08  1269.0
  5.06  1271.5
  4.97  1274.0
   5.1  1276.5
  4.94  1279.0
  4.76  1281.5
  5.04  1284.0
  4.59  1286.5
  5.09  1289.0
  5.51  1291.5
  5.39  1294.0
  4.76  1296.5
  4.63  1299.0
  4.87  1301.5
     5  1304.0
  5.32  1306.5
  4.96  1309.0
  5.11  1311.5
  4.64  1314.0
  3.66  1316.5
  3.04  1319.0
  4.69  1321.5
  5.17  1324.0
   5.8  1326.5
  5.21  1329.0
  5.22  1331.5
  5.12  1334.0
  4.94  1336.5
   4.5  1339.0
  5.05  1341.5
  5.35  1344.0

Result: 1.9 K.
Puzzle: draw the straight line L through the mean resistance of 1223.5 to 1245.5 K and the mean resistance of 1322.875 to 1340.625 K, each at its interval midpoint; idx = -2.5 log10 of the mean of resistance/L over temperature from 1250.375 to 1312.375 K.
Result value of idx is 0.146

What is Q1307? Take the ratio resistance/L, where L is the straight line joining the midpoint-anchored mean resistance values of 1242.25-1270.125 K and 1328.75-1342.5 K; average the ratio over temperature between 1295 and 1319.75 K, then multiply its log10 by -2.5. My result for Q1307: 0.11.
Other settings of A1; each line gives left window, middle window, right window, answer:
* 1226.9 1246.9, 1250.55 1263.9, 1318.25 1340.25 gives 1.8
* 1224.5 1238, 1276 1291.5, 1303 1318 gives 1.1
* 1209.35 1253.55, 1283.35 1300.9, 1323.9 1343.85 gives 1.6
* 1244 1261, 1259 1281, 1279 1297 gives 1.1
